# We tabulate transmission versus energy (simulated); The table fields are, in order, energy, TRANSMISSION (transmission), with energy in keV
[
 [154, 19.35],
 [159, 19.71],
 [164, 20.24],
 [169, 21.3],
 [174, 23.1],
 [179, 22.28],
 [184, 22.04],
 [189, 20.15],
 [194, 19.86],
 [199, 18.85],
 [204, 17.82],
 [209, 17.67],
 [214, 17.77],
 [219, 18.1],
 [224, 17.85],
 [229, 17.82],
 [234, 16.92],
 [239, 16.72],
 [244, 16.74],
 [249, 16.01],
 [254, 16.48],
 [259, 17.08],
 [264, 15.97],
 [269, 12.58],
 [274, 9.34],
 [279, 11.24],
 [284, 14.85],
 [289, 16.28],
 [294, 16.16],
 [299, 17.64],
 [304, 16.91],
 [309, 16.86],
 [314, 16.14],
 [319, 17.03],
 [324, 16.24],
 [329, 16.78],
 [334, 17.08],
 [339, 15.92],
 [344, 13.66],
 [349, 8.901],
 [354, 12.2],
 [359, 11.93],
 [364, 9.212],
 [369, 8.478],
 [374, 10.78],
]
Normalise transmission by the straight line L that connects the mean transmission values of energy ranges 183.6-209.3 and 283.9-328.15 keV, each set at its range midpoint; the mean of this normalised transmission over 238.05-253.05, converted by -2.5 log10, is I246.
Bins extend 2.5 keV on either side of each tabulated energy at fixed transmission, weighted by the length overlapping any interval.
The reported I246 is 0.10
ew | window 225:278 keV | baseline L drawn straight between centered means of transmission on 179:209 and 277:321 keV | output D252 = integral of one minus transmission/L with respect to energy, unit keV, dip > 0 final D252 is 6.7 keV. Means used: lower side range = 19.8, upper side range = 15.9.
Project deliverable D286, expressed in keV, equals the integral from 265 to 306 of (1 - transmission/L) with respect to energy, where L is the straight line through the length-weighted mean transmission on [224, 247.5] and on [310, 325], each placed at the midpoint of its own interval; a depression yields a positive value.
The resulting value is 5.7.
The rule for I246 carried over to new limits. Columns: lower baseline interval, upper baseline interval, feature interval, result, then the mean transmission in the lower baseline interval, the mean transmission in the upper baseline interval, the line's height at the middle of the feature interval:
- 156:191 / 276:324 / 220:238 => 0.082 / 21.2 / 15.9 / 18.9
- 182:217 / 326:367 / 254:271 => 0.076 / 19.1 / 13.2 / 16.6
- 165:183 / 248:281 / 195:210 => 0.069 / 22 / 14.1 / 19.5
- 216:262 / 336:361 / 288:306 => -0.143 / 17.1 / 12.6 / 14.7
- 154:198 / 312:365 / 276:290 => 0.198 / 20.9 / 14.2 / 16.5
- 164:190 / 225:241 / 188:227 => 0.048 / 21.7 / 17.2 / 19.3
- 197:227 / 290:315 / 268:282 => 0.478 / 18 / 16.8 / 17.1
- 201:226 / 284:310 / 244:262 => 0.046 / 17.9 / 16.6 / 17.3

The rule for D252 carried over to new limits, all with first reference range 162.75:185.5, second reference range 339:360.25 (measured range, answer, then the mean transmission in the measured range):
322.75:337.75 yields -3.9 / 16.7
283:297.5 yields -0.5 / 16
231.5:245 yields 1.1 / 16.8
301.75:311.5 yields -1.6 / 16.9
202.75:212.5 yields 1.1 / 17.7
